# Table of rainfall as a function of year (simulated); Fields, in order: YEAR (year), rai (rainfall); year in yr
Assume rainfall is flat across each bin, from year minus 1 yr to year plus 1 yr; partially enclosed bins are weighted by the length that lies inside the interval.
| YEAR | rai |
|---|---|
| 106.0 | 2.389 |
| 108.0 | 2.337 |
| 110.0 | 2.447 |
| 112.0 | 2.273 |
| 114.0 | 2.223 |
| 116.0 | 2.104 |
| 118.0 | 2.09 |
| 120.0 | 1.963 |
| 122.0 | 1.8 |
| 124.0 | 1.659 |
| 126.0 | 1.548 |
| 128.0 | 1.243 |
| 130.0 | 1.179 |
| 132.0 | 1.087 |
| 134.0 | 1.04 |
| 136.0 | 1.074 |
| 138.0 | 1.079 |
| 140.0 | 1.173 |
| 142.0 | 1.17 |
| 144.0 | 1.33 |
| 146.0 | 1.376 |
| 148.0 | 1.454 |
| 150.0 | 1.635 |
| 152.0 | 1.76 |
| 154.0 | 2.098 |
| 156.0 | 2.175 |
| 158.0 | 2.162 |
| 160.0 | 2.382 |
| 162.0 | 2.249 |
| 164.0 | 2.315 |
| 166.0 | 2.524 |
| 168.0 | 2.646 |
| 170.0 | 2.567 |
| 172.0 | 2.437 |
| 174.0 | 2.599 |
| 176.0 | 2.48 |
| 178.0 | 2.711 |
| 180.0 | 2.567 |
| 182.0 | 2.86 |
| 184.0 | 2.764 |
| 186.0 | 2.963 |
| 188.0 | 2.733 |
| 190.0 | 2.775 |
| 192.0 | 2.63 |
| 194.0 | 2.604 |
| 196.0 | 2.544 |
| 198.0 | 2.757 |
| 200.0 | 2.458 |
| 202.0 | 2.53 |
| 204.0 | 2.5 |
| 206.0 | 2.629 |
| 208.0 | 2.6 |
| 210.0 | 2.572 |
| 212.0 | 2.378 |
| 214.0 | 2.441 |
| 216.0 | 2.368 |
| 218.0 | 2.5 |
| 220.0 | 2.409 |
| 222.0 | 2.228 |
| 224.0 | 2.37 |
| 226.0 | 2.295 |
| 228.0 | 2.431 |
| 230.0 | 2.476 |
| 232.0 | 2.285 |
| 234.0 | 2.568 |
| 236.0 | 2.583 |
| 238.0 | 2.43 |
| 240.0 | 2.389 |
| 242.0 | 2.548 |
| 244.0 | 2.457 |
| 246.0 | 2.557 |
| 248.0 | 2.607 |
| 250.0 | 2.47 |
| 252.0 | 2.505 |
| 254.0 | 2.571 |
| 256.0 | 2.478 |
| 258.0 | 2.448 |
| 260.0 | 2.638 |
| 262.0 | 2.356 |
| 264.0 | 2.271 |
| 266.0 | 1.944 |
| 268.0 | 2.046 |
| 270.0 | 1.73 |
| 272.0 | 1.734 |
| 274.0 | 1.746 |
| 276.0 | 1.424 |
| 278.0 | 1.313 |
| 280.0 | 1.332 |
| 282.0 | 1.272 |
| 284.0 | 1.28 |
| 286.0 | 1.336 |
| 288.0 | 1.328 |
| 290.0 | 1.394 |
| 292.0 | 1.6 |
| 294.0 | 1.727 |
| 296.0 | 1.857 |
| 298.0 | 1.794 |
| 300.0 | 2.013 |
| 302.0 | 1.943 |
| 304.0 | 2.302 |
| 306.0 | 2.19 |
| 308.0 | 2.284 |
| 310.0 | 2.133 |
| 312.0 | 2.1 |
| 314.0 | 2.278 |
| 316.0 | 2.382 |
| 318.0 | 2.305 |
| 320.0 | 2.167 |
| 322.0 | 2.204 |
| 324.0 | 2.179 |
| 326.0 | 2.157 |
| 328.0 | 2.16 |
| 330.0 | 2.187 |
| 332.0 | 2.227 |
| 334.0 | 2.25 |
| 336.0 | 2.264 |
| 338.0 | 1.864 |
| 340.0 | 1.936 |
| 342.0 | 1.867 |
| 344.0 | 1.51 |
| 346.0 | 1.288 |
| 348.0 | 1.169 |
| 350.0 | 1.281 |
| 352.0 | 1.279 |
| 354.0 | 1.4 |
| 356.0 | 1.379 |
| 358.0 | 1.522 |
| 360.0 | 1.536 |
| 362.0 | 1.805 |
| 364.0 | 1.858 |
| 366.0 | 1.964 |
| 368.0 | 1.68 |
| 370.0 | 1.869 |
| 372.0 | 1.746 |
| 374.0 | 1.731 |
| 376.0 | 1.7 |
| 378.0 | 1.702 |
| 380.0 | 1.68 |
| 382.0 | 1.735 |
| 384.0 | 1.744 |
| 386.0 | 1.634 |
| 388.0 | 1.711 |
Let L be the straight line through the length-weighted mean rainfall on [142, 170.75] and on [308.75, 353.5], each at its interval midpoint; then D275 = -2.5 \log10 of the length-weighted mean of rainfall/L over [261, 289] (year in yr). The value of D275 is 0.20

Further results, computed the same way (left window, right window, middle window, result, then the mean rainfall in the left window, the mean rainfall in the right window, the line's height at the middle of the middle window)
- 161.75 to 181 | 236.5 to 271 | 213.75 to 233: 0.02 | 2.52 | 2.38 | 2.43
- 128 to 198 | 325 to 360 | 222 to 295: -0.09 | 2.09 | 1.74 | 1.91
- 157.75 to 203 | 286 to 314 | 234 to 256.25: -0.14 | 2.58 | 1.89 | 2.21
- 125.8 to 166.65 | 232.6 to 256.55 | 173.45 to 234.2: -0.20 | 1.62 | 2.51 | 2.14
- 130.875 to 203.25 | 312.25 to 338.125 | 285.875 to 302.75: 0.29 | 2.16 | 2.21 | 2.2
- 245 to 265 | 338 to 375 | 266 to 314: 0.23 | 2.49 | 1.61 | 2.19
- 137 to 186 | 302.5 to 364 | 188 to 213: -0.24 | 2.12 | 1.92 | 2.08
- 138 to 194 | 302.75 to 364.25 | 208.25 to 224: -0.14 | 2.23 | 1.92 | 2.14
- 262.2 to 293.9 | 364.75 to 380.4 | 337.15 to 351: 0.11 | 1.61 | 1.76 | 1.72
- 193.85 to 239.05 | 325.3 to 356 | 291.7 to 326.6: -0.08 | 2.47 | 1.77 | 1.95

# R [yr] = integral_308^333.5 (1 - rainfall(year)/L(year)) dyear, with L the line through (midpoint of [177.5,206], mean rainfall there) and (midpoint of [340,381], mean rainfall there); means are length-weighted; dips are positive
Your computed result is -4.9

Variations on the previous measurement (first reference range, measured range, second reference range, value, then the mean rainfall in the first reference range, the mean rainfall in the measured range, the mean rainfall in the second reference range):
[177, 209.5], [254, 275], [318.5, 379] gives 1.04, 2.66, 2.16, 1.8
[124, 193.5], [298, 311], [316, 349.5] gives -0.83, 2.02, 2.12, 1.98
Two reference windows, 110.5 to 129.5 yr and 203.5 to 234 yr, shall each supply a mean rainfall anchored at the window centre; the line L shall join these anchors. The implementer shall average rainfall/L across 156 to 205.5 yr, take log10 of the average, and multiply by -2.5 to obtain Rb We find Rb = -0.16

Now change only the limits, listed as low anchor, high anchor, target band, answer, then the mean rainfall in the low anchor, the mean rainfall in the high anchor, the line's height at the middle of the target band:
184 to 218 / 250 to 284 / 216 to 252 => -0.08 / 2.59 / 1.98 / 2.29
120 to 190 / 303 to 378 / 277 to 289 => 0.41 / 1.98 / 1.89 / 1.92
